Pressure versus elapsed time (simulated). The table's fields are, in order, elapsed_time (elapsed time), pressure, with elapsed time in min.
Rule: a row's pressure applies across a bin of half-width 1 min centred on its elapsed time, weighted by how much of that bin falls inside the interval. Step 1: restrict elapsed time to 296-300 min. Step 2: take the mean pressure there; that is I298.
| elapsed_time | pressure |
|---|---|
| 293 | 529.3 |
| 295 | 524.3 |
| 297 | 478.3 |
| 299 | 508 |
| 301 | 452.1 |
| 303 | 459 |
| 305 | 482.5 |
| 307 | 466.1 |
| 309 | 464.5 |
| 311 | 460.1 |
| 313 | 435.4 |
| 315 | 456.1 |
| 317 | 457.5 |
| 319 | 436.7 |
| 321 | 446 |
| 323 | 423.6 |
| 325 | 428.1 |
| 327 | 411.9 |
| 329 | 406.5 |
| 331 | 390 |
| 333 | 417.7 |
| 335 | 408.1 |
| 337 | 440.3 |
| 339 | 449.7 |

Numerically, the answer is 493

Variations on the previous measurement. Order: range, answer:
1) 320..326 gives 433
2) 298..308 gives 474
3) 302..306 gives 471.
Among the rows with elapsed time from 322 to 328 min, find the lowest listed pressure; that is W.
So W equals 411.9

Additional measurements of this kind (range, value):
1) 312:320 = 435.4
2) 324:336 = 390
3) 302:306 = 459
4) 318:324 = 423.6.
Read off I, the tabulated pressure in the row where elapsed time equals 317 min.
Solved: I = 457.5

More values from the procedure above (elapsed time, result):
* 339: 449.7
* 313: 435.4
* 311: 460.1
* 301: 452.1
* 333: 417.7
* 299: 508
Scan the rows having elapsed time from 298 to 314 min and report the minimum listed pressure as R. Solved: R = 435.4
